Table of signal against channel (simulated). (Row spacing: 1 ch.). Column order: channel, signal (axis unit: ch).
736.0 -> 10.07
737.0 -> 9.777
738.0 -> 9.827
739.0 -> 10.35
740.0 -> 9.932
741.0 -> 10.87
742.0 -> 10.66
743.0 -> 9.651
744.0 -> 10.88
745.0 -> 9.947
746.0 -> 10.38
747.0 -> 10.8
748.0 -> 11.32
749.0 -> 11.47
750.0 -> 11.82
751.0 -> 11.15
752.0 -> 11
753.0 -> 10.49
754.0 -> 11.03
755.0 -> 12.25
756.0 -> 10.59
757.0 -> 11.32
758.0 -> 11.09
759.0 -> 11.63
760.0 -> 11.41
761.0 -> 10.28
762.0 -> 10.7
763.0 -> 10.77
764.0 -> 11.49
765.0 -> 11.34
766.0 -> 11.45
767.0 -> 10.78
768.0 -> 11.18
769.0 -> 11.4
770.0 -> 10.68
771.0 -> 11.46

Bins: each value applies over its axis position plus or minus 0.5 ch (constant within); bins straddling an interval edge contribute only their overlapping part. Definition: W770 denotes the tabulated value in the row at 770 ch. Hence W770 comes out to 10.68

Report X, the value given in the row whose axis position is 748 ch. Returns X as 11.32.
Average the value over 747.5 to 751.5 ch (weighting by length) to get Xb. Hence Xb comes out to 11.4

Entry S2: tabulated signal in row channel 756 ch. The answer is 10.59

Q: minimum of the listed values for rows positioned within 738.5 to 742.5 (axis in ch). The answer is 9.932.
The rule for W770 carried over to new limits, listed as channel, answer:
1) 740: 9.932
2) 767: 10.78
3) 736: 10.07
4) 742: 10.66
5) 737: 9.777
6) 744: 10.88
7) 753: 10.49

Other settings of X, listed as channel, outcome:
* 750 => 11.82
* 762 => 10.7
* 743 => 9.651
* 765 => 11.34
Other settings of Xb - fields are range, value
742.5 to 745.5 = 10.2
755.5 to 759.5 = 11.2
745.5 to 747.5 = 10.6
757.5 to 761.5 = 11.1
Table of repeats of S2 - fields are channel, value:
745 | 9.947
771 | 11.46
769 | 11.4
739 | 10.35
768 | 11.18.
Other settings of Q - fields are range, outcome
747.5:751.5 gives 11.15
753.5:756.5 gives 10.59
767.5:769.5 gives 11.18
